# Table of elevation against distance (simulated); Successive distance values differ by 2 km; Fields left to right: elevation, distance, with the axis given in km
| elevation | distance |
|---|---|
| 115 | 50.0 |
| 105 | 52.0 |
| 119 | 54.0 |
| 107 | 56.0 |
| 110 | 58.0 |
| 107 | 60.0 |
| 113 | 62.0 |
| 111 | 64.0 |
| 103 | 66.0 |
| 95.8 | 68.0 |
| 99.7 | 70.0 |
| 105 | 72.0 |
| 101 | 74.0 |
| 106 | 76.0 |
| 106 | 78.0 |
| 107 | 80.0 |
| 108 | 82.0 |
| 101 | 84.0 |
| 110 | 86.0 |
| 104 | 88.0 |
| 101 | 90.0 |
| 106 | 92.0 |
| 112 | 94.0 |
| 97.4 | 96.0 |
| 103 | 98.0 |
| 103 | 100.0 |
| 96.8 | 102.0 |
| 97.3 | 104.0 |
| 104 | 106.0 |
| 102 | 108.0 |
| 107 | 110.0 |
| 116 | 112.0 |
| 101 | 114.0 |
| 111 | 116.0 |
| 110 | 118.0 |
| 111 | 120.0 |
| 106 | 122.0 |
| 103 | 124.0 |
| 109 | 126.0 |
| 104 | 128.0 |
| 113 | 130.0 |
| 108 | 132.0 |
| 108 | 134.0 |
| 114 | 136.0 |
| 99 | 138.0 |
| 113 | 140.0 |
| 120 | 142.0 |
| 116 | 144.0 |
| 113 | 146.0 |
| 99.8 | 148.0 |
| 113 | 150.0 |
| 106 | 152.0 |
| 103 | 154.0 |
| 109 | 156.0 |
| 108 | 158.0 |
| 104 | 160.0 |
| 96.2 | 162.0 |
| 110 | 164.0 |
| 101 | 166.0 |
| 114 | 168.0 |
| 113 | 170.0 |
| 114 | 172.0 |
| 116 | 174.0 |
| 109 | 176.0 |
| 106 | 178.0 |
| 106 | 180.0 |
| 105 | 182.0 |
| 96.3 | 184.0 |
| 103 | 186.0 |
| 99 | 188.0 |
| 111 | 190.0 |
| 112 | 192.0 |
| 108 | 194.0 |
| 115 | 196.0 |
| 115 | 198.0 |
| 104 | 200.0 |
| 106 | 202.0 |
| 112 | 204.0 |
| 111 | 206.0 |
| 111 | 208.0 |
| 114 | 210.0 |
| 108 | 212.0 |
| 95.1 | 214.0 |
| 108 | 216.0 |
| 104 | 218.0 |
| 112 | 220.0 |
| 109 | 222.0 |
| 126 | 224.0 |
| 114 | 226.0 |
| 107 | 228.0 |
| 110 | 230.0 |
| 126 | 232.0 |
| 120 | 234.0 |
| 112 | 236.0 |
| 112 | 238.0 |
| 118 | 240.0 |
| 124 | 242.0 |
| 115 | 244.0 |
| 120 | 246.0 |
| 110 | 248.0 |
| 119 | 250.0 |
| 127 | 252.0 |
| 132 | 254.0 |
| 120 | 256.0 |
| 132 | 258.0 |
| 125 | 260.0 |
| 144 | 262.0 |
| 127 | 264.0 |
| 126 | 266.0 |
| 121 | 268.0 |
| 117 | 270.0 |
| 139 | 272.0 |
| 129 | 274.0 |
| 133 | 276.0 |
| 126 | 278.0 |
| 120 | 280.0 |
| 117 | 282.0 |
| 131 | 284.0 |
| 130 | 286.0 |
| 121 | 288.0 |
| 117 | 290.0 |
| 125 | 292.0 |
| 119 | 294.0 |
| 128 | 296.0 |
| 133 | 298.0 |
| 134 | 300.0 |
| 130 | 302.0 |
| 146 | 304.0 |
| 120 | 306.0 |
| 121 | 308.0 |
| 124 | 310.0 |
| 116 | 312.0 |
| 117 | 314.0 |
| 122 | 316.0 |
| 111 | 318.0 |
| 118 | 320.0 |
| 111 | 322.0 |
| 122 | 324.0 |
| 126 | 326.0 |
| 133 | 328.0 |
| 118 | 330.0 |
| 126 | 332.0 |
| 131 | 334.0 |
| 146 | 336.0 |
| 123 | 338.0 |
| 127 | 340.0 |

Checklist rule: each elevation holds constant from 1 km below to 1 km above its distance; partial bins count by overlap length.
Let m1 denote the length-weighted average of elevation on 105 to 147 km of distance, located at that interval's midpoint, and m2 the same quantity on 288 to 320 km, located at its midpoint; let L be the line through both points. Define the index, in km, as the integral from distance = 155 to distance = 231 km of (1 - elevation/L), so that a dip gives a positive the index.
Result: 4.1 km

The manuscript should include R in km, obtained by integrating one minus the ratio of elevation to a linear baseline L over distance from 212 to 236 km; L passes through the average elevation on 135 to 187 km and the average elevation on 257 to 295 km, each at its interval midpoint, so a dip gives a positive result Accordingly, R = 1.28 km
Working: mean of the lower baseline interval 108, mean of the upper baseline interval 126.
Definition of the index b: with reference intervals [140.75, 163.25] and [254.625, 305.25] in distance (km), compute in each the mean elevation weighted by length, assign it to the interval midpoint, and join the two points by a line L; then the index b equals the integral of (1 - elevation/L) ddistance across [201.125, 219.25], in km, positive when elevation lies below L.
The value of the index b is 1.4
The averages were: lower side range 108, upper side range 128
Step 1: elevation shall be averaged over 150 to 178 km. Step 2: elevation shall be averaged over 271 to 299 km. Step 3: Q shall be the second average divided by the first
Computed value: 1.2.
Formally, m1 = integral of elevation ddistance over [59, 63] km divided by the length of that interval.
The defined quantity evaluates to 110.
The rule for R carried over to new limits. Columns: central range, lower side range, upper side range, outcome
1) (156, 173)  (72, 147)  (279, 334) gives 0.6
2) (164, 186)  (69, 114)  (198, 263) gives 0.6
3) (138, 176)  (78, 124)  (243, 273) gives 1.0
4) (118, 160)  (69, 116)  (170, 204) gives -1.0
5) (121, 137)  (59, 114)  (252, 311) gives 0.2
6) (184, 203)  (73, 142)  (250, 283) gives 1.6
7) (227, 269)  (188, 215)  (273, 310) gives -1.1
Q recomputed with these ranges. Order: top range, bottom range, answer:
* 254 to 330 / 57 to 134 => 1.19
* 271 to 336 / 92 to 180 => 1.17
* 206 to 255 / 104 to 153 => 1.06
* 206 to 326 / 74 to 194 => 1.13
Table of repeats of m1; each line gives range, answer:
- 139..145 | 116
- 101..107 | 99.4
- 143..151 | 110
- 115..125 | 108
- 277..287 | 125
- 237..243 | 118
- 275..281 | 126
